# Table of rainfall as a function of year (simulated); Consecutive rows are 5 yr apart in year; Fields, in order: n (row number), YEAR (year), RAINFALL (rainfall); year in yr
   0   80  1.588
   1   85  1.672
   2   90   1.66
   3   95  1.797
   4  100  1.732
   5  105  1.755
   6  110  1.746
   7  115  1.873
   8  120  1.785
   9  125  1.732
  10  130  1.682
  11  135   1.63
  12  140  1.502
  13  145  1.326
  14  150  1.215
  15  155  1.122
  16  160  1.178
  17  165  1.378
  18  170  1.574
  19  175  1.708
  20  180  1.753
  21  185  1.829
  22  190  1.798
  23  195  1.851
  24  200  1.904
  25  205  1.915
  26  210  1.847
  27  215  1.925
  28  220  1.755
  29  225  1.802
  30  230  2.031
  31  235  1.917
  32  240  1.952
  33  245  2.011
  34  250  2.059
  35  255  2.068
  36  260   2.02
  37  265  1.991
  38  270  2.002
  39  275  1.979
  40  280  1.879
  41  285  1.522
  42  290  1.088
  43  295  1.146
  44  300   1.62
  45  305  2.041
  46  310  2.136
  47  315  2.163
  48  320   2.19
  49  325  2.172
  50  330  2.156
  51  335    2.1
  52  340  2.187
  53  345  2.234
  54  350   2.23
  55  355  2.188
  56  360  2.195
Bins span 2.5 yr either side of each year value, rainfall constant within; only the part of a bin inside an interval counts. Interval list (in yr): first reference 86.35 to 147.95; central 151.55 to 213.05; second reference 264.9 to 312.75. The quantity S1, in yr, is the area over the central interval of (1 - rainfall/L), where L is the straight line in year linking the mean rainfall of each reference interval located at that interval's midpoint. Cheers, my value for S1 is 1.81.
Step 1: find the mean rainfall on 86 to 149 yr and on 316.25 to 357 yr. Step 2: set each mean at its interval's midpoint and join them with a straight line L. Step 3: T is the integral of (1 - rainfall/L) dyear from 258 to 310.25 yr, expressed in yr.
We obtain 7.9 yr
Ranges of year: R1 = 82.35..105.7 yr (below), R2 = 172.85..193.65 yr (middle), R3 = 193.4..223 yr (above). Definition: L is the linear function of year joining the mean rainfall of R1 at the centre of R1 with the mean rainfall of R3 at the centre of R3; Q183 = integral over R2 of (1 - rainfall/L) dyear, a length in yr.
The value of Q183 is 0.6 yr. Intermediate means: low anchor 1.72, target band 1.78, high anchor 1.87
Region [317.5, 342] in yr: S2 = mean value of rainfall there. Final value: 2.16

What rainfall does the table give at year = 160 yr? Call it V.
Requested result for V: 1.178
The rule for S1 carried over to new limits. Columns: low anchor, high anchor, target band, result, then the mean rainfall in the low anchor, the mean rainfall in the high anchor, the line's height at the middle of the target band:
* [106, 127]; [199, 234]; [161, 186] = 3.15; 1.78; 1.88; 1.84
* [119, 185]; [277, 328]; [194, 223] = -4.40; 1.51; 1.8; 1.62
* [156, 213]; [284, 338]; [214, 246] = -2.86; 1.69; 1.86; 1.75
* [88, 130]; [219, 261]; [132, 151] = 3.84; 1.76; 1.96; 1.81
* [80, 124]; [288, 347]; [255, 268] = -0.88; 1.74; 1.94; 1.89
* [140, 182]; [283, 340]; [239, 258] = -4.01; 1.41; 1.87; 1.67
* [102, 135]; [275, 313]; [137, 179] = 8.23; 1.75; 1.66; 1.73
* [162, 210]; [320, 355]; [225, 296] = 3.82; 1.74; 2.18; 1.96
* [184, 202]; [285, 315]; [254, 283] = -4.64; 1.85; 1.65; 1.7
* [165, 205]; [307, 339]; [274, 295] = 5.19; 1.76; 2.15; 2.04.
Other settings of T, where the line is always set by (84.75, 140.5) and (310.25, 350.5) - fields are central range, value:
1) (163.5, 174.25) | 1.9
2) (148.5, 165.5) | 5.7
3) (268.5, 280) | 0.5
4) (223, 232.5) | 0.2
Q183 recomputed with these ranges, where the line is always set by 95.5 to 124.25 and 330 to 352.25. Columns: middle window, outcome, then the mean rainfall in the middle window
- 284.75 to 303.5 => 6.6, 1.36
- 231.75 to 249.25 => 0.3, 1.97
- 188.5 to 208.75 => 0.7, 1.87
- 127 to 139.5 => 1.3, 1.63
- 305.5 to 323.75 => -0.1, 2.15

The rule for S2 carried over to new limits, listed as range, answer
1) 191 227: 1.86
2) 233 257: 2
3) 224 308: 1.83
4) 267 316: 1.75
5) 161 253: 1.82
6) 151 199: 1.58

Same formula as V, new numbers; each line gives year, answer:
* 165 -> 1.378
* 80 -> 1.588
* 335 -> 2.1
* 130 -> 1.682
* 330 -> 2.156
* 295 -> 1.146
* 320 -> 2.19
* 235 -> 1.917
